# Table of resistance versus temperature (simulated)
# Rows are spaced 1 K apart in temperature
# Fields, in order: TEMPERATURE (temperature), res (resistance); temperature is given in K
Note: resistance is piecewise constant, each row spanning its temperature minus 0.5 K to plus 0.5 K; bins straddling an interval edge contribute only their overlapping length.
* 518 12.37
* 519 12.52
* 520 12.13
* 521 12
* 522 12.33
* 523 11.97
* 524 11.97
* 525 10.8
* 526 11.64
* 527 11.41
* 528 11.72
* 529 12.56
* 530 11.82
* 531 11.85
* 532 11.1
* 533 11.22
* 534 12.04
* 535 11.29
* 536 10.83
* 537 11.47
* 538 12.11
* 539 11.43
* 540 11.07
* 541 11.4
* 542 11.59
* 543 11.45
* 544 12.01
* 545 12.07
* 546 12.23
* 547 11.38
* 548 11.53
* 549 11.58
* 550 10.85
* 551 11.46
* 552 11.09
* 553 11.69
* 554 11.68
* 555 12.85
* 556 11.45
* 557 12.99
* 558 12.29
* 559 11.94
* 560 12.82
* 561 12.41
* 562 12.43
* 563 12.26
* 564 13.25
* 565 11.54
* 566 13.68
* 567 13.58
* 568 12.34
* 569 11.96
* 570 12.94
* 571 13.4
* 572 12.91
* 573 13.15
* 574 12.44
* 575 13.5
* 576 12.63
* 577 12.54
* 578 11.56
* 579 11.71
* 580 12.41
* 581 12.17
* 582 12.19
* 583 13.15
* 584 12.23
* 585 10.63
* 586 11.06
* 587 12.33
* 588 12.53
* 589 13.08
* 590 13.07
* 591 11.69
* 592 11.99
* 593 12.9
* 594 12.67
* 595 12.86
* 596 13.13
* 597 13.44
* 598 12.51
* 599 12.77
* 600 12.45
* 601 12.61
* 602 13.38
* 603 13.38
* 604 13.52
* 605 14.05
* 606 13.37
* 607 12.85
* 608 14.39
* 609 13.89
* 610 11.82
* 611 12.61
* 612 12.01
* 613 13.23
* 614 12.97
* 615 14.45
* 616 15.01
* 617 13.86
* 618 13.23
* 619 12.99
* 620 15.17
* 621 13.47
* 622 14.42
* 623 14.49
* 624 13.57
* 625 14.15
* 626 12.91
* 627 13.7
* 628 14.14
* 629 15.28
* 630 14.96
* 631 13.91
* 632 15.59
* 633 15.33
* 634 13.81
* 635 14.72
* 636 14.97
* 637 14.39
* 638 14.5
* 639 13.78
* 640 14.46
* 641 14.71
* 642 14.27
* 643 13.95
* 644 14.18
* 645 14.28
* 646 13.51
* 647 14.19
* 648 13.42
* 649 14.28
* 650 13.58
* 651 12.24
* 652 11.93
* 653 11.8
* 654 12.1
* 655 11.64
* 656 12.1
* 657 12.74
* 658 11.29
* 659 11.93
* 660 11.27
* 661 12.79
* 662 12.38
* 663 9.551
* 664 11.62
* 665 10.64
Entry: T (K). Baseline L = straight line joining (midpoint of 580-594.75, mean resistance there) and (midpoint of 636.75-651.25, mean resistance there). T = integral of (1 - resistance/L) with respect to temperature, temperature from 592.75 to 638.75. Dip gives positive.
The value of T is -1.9 K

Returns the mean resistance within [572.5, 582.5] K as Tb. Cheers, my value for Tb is 12.4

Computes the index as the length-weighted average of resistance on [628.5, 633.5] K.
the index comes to 15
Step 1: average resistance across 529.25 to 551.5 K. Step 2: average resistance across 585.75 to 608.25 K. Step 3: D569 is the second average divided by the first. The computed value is 1.1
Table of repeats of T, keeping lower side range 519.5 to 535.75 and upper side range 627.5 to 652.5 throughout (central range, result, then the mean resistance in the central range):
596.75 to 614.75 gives 0.5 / 13.1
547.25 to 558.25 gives 0.5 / 11.7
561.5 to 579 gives 0.0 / 12.7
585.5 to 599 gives 0.6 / 12.6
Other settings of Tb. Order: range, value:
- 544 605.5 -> 12.4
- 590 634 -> 13.5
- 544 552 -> 11.6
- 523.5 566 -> 11.8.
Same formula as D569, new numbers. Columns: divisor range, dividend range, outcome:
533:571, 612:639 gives 1.18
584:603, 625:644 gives 1.15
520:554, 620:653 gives 1.21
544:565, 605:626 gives 1.13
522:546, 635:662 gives 1.14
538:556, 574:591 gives 1.06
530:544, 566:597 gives 1.09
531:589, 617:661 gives 1.13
